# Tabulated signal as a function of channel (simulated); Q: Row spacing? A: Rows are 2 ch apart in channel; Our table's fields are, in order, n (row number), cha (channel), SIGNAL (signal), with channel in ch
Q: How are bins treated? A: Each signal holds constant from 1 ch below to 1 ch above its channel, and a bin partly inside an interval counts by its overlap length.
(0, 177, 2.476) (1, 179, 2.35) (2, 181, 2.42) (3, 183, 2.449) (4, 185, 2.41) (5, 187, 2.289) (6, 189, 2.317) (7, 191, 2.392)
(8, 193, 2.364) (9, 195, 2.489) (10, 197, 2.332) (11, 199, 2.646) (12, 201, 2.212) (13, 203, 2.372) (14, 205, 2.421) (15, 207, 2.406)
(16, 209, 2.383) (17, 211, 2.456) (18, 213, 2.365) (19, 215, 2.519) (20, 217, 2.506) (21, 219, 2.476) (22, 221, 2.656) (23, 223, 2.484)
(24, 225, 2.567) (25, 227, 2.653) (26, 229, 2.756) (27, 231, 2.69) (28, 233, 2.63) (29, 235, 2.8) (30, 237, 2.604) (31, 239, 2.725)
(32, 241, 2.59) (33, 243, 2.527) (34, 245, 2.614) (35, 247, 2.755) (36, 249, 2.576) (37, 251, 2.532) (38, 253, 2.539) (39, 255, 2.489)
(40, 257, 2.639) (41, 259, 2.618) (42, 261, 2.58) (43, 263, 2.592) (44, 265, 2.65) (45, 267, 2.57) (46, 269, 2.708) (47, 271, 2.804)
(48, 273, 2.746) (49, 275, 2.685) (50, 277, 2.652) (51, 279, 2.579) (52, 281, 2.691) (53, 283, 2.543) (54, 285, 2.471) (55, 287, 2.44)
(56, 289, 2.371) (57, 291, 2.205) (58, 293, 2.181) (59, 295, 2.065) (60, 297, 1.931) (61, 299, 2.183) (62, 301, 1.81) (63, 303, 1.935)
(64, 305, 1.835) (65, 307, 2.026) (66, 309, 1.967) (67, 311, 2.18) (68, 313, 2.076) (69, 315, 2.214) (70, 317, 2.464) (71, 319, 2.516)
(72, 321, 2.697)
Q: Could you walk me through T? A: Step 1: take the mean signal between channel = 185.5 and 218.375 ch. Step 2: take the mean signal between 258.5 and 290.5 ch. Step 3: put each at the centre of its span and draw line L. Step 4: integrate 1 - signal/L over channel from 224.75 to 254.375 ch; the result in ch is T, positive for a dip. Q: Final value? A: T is -1.6 ch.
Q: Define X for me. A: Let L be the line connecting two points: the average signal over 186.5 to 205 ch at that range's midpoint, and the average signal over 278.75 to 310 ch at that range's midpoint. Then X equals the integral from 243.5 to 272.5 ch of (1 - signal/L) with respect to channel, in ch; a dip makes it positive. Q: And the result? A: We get -4.6 ch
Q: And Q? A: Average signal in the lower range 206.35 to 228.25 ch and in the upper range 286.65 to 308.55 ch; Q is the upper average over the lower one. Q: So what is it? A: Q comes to 0.8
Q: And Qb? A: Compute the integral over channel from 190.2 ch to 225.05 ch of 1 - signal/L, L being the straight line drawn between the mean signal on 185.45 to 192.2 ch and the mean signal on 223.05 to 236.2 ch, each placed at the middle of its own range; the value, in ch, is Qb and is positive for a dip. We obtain 0.6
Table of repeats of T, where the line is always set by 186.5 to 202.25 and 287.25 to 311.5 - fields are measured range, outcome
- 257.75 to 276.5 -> -4.3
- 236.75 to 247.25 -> -1.8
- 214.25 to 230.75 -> -2.1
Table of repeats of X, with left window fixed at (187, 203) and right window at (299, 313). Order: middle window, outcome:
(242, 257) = -2.69 ch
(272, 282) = -2.79 ch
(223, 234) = -1.84 ch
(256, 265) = -1.95 ch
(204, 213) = -0.29 ch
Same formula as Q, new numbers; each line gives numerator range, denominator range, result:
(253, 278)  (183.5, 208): 1.11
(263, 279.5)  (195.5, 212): 1.11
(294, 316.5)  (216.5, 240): 0.77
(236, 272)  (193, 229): 1.06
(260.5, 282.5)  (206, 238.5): 1.04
